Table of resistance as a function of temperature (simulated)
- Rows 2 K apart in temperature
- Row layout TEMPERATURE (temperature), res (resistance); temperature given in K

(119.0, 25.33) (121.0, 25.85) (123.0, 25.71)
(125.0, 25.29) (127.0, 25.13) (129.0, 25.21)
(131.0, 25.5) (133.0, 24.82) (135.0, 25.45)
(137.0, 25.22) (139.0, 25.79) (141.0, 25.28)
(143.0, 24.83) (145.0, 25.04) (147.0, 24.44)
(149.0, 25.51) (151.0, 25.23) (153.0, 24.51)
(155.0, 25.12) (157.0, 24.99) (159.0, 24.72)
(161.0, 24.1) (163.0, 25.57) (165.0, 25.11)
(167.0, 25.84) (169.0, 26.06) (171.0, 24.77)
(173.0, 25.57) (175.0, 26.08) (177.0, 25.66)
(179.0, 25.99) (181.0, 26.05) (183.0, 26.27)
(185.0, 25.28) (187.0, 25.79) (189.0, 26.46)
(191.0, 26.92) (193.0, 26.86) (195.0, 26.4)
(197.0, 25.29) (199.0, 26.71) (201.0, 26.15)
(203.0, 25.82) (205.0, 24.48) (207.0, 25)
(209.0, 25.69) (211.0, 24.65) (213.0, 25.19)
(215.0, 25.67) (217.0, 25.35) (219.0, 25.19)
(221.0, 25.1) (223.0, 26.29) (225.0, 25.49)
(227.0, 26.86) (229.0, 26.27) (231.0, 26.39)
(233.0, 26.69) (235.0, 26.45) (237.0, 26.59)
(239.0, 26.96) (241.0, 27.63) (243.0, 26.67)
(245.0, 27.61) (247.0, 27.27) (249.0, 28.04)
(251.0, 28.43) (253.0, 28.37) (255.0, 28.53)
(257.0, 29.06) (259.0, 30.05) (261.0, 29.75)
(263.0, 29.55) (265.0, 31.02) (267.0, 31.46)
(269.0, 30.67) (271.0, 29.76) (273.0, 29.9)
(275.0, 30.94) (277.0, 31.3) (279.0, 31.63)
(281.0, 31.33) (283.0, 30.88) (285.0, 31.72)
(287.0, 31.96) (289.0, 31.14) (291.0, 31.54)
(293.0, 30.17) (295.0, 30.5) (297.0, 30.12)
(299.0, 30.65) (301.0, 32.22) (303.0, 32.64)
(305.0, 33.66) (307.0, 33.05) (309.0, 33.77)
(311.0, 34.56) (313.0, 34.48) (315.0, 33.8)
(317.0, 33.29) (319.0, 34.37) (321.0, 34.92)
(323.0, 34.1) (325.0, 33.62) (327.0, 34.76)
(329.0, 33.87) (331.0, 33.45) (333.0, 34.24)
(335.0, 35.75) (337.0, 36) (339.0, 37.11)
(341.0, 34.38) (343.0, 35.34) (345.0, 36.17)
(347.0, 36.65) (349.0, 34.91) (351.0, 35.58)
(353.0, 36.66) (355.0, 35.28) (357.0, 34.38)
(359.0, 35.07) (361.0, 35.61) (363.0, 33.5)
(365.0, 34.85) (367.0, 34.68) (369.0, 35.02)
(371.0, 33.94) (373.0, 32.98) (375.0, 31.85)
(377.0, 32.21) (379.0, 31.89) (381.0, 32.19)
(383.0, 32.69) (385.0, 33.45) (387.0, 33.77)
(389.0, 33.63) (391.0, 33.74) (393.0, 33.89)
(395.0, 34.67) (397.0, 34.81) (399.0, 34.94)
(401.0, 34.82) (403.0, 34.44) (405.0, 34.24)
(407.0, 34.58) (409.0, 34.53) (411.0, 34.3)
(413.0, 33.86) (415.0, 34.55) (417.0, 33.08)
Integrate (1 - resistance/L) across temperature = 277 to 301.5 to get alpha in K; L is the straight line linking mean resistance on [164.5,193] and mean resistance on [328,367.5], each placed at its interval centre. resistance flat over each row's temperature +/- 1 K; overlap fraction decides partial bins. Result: 0.6 K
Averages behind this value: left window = 25.9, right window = 35.2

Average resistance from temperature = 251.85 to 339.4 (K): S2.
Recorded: 32.1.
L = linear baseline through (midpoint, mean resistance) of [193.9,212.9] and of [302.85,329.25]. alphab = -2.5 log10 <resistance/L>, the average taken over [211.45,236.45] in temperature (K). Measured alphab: 0.049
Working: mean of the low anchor 25.6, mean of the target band 25.9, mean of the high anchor 34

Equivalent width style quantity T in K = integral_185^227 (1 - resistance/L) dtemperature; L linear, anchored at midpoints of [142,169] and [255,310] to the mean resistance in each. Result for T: 2.6 K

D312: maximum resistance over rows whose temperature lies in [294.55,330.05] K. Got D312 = 34.92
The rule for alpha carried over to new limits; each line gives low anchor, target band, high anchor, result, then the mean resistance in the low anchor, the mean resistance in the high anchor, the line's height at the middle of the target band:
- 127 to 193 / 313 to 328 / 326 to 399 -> -0.7 K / 25.4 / 34.4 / 32.6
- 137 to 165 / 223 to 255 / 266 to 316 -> 2.4 K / 25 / 31.8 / 29.3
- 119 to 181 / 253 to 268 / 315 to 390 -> 0.2 K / 25.3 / 34.4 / 30.2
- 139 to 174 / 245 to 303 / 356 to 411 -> -1.1 K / 25.1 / 33.9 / 29.7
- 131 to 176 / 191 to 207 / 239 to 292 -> 0.6 K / 25.2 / 29.8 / 27.1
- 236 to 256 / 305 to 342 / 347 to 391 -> -3.2 K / 27.6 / 34.1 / 31.7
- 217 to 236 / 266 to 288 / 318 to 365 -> -0.8 K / 26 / 35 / 30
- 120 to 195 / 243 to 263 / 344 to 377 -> 0.9 K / 25.5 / 34.7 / 29.8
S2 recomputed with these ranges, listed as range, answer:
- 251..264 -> 29.2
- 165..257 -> 26.3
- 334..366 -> 35.5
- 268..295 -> 31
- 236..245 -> 27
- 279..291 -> 31.4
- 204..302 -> 28.5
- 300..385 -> 34.3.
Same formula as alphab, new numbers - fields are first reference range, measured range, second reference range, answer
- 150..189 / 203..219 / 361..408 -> 0.077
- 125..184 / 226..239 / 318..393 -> 0.089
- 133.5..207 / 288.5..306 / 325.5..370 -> 0.034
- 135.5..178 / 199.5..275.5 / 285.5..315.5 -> 0.070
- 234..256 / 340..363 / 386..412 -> -0.101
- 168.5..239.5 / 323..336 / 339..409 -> -0.069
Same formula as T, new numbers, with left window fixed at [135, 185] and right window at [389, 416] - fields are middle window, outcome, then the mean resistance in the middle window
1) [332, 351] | -2.08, 35.6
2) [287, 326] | -2.46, 32.7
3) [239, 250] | 0.42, 27.4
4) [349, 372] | -1.51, 35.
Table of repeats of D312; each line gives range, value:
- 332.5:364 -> 37.11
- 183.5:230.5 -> 26.92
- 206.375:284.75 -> 31.63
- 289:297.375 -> 31.54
